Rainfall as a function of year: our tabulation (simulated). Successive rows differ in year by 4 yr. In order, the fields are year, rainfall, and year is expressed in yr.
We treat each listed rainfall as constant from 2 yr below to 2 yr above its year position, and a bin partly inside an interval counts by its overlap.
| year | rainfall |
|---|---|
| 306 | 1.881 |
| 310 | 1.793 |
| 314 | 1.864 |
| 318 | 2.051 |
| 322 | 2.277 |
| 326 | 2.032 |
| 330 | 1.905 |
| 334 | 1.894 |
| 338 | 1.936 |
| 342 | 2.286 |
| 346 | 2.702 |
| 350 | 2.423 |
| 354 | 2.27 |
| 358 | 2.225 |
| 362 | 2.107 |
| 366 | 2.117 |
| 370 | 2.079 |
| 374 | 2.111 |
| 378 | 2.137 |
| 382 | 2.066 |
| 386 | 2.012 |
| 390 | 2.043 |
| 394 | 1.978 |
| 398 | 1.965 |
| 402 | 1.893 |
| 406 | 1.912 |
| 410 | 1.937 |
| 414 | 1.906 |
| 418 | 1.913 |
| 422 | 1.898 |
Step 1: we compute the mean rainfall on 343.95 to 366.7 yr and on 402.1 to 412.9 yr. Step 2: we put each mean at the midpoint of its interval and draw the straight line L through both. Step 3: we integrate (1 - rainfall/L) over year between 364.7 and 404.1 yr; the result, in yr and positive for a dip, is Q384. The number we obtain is 1.05 yr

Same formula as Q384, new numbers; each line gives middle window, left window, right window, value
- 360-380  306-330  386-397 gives -1.1 yr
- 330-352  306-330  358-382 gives -1.9 yr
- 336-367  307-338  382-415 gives -4.7 yr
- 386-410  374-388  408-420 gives 0.4 yr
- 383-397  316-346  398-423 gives -0.4 yr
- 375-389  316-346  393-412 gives -0.6 yr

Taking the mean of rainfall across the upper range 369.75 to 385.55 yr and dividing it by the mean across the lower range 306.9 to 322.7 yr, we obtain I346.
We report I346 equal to 1.06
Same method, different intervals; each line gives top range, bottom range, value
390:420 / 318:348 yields 0.90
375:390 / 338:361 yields 0.89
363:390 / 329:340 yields 1.09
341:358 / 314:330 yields 1.17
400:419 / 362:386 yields 0.91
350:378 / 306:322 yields 1.11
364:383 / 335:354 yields 0.91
